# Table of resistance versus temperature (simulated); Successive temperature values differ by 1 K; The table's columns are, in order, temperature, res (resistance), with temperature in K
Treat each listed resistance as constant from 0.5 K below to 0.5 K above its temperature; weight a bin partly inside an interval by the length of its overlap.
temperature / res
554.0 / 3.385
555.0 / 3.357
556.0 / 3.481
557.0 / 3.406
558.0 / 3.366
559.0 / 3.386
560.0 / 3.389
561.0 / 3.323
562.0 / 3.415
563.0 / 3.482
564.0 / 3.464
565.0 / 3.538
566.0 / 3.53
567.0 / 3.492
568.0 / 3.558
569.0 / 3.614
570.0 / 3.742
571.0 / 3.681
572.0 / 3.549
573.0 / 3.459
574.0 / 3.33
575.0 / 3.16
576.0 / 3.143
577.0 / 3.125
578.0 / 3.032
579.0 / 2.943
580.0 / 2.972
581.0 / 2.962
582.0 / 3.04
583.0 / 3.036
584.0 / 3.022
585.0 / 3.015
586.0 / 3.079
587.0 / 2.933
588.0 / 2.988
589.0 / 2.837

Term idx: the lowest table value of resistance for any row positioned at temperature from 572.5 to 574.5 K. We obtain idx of 3.33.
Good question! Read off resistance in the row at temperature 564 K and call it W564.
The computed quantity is 3.464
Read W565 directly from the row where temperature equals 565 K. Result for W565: 3.538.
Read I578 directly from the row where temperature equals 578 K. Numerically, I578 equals 3.032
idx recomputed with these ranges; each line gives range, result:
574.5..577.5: 3.125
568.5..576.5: 3.143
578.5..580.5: 2.943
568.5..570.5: 3.614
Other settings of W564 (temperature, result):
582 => 3.04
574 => 3.33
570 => 3.742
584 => 3.022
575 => 3.16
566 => 3.53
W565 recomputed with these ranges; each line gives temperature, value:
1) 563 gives 3.482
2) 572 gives 3.549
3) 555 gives 3.357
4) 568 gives 3.558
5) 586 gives 3.079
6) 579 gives 2.943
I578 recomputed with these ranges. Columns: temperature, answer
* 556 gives 3.481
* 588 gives 2.988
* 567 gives 3.492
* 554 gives 3.385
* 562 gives 3.415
